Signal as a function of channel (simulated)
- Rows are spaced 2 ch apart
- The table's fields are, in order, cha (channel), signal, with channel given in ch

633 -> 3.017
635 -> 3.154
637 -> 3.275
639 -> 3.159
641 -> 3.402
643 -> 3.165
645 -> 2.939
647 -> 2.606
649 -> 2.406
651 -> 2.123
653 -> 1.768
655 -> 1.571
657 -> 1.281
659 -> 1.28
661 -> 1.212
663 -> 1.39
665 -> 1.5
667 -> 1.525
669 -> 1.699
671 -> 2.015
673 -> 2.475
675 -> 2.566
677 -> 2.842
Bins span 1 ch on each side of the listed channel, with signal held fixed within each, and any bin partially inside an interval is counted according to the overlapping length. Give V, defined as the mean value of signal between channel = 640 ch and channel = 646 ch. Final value 3.17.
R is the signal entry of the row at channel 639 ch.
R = 3.159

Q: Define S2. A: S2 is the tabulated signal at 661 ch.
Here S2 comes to 1.212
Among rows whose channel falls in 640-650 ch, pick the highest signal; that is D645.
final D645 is 3.402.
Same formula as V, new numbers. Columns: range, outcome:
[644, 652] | 2.52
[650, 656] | 1.82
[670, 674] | 2.25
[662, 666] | 1.44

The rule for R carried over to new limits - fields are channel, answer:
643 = 3.165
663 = 1.39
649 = 2.406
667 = 1.525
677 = 2.842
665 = 1.5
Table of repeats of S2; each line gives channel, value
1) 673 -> 2.475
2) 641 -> 3.402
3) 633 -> 3.017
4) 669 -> 1.699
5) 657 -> 1.281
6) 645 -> 2.939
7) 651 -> 2.123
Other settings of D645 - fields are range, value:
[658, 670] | 1.699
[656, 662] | 1.281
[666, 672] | 2.015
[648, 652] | 2.406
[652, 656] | 1.768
